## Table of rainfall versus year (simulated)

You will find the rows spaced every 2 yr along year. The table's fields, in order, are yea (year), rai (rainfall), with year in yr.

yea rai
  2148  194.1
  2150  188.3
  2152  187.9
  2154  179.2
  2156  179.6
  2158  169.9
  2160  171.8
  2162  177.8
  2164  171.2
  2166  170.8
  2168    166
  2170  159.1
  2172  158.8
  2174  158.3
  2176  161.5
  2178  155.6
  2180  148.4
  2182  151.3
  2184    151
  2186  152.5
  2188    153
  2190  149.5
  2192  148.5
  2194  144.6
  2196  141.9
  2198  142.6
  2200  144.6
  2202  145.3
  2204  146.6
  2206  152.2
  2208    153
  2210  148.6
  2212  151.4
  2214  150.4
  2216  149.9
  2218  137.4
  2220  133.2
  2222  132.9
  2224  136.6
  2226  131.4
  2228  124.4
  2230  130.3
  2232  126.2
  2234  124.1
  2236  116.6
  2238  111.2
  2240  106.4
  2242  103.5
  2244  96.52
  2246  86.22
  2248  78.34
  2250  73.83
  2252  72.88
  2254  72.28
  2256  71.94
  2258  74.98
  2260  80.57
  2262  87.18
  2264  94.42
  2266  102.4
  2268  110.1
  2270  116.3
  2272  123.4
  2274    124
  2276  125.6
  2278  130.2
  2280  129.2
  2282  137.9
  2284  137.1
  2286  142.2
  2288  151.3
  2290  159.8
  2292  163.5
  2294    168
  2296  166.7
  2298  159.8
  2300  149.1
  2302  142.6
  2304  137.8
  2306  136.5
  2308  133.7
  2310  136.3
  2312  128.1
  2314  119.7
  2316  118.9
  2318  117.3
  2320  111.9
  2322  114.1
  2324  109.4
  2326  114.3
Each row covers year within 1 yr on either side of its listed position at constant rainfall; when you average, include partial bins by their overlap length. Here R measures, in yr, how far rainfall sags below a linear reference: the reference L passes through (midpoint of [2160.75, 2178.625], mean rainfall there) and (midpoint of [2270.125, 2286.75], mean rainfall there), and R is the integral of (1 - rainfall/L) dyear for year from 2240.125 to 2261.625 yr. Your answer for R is 8.8 yr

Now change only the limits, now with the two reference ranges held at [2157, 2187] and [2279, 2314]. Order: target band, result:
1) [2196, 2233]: 3.6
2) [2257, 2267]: 4.1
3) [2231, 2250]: 6.1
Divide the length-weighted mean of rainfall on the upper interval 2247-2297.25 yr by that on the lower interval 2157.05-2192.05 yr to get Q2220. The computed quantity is 0.72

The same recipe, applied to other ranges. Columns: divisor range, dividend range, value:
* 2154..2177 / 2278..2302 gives 0.89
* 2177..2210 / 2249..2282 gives 0.68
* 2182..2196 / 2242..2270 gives 0.58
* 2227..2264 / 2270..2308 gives 1.48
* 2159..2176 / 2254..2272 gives 0.56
